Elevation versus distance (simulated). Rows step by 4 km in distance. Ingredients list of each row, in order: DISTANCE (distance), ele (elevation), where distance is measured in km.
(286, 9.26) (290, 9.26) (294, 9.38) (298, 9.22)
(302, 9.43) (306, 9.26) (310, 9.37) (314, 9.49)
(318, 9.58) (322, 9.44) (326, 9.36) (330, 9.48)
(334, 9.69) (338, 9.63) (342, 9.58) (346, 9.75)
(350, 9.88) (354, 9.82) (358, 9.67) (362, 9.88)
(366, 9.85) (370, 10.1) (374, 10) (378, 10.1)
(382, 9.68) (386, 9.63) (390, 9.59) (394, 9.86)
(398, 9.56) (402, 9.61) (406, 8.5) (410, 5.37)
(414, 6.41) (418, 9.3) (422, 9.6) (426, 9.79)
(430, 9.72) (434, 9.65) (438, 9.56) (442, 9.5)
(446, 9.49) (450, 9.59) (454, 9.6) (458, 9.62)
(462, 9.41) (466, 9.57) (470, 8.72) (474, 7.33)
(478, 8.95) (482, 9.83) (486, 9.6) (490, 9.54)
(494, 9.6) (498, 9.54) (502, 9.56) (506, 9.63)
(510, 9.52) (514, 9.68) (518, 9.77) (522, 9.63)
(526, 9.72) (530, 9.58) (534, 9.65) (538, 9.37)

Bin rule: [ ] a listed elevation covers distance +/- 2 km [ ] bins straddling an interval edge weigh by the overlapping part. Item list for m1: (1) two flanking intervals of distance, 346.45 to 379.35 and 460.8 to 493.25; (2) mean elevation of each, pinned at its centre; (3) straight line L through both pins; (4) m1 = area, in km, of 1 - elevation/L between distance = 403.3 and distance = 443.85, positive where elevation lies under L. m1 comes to 3.1 km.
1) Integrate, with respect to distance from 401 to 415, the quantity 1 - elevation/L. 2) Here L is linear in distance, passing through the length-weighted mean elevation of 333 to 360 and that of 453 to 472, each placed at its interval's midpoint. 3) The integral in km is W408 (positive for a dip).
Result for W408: 3.14 km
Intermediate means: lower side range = 9.72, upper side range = 9.37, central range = 7.4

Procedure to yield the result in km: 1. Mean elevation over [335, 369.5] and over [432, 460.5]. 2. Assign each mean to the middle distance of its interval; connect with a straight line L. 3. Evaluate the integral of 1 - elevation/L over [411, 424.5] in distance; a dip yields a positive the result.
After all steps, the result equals 1.9 km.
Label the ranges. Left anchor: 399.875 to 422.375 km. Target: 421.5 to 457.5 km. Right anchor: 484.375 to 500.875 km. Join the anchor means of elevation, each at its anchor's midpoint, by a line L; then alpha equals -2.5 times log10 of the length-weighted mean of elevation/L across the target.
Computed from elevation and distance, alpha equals -0.13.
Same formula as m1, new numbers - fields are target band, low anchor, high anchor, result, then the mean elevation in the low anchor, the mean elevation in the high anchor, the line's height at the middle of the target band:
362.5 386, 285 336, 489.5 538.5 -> -1.1 km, 9.4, 9.61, 9.47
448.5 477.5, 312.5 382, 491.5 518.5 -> 1.6 km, 9.72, 9.6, 9.64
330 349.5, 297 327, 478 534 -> -0.5 km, 9.4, 9.61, 9.43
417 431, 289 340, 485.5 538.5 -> -0.1 km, 9.43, 9.61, 9.53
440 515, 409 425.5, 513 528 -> -3.3 km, 8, 9.7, 8.99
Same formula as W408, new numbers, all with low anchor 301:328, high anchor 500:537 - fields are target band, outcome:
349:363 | -0.5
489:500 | 0.0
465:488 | 1.5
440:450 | 0.0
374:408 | -0.3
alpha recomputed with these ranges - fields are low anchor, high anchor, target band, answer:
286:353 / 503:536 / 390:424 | 0.12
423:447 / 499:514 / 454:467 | 0.01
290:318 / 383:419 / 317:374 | -0.07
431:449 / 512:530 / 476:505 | 0.01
